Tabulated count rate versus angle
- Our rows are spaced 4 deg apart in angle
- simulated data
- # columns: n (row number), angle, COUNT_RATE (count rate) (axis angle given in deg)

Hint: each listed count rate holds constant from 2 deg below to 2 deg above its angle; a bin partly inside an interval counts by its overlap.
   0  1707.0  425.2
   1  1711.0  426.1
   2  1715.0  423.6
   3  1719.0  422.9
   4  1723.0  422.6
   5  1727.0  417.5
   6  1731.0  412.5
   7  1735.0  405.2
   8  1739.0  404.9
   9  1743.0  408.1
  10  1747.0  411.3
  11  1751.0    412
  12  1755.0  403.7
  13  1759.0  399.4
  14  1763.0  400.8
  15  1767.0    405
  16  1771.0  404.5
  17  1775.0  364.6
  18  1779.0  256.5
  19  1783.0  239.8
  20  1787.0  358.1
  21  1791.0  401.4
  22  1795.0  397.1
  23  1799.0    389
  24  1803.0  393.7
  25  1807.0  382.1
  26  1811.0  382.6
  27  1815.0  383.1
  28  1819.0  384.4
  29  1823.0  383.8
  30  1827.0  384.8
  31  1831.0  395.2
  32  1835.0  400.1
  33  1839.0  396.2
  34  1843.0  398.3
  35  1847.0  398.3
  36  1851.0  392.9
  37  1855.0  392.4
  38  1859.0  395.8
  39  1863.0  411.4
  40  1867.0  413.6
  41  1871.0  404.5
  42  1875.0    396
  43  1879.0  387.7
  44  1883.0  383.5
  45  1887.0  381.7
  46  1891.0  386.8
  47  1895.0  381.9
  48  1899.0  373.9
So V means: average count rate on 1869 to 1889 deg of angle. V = 391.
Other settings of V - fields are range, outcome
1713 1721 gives 423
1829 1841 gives 397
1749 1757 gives 408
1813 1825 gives 384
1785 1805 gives 388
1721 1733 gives 418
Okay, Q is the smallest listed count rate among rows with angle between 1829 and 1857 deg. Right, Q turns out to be 392.4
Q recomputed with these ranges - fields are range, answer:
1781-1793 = 239.8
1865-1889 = 381.7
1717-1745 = 404.9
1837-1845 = 396.2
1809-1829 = 382.6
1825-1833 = 384.8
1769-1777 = 364.6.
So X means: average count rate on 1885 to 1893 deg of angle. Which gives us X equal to 384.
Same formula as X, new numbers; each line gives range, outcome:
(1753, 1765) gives 401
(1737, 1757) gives 408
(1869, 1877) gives 400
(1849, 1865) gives 398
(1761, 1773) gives 403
